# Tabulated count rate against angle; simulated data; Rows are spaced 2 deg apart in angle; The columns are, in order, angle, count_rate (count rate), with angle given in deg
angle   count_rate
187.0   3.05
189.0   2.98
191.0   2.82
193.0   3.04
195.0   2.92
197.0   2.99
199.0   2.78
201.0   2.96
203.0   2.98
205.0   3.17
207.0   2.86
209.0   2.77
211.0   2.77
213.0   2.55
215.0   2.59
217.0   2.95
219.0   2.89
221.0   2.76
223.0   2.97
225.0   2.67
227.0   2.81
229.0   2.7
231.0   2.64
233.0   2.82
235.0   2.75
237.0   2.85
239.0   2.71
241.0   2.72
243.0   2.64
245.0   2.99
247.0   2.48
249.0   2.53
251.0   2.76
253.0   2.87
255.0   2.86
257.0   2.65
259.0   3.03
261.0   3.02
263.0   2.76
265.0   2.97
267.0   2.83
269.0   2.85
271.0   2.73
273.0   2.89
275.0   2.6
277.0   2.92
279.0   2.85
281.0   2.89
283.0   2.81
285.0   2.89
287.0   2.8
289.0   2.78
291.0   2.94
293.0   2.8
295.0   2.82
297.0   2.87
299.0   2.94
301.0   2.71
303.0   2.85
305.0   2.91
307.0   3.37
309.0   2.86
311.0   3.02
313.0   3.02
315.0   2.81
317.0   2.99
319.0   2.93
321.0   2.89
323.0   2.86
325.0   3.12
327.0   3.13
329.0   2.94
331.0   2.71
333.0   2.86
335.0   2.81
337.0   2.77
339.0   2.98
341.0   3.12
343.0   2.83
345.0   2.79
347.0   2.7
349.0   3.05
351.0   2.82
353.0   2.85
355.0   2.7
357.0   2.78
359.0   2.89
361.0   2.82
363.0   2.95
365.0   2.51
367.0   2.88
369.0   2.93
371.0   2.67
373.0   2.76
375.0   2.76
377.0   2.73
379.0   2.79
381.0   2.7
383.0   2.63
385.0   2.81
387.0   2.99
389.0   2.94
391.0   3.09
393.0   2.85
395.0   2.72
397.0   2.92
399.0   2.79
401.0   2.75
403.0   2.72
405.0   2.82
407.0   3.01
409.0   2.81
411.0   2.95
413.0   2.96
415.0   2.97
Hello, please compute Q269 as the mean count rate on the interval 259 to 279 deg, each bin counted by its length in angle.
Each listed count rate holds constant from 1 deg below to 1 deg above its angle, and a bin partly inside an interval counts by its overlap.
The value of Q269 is 2.85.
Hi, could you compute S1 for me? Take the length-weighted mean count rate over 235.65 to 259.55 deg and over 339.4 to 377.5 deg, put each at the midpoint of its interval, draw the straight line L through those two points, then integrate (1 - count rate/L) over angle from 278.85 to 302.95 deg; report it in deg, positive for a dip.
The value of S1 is -0.5 deg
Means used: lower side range 2.75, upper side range 2.82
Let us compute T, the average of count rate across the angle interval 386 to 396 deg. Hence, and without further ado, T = 2.92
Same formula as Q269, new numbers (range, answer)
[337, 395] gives 2.83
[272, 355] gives 2.89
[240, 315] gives 2.84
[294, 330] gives 2.95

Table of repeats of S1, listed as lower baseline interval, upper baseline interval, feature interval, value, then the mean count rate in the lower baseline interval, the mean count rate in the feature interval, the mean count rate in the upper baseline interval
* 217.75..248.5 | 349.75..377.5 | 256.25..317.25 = -2.3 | 2.76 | 2.88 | 2.79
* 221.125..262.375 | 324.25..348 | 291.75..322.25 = -0.7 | 2.77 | 2.92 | 2.89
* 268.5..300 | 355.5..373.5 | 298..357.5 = -1.9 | 2.84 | 2.91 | 2.8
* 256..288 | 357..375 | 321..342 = -0.8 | 2.84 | 2.93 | 2.8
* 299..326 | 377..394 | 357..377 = 0.5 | 2.95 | 2.79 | 2.84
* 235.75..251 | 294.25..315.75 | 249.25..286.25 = -0.6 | 2.71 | 2.84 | 2.93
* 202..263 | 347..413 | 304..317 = -0.9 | 2.79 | 3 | 2.82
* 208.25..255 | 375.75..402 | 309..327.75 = -1.2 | 2.75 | 2.97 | 2.82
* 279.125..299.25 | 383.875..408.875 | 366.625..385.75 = 0.7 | 2.85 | 2.76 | 2.86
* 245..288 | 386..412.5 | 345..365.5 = 0.3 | 2.81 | 2.81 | 2.88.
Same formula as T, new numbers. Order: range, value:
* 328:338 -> 2.82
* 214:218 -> 2.77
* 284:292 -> 2.85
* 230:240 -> 2.75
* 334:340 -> 2.85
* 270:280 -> 2.8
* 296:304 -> 2.84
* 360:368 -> 2.79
